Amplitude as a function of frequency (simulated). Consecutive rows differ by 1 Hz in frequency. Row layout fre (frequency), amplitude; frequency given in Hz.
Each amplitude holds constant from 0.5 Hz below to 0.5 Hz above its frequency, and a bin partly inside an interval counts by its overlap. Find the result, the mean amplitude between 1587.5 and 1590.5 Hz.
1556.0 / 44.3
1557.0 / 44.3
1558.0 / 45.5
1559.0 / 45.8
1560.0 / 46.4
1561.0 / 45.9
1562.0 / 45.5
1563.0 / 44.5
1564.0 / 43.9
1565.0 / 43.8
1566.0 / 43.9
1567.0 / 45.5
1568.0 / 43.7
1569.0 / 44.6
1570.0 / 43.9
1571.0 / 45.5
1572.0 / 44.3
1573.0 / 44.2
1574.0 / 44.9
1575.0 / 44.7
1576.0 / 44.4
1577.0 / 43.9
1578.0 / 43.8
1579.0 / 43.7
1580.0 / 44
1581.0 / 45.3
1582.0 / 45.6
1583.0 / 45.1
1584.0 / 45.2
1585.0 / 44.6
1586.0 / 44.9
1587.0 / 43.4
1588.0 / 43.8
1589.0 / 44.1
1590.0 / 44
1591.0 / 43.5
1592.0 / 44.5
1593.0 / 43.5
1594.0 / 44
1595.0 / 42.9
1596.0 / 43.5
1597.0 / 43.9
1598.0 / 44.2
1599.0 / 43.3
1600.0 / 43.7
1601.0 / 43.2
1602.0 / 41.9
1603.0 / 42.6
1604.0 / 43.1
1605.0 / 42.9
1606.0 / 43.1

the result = 44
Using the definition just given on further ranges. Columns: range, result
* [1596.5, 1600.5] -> 43.8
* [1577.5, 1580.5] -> 43.8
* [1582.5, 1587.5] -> 44.6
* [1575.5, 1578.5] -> 44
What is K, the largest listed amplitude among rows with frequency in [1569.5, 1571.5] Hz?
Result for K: 45.5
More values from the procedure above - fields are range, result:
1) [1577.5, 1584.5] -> 45.6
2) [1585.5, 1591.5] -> 44.9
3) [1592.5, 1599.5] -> 44.2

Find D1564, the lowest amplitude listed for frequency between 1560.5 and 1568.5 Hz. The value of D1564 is 43.7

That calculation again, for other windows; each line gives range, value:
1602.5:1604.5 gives 42.6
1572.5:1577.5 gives 43.9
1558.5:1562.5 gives 45.5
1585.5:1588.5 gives 43.4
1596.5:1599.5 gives 43.3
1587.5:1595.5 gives 42.9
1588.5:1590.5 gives 44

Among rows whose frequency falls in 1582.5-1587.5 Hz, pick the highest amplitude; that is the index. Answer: 45.2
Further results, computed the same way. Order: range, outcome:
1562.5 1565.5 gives 44.5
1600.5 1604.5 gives 43.2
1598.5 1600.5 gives 43.7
